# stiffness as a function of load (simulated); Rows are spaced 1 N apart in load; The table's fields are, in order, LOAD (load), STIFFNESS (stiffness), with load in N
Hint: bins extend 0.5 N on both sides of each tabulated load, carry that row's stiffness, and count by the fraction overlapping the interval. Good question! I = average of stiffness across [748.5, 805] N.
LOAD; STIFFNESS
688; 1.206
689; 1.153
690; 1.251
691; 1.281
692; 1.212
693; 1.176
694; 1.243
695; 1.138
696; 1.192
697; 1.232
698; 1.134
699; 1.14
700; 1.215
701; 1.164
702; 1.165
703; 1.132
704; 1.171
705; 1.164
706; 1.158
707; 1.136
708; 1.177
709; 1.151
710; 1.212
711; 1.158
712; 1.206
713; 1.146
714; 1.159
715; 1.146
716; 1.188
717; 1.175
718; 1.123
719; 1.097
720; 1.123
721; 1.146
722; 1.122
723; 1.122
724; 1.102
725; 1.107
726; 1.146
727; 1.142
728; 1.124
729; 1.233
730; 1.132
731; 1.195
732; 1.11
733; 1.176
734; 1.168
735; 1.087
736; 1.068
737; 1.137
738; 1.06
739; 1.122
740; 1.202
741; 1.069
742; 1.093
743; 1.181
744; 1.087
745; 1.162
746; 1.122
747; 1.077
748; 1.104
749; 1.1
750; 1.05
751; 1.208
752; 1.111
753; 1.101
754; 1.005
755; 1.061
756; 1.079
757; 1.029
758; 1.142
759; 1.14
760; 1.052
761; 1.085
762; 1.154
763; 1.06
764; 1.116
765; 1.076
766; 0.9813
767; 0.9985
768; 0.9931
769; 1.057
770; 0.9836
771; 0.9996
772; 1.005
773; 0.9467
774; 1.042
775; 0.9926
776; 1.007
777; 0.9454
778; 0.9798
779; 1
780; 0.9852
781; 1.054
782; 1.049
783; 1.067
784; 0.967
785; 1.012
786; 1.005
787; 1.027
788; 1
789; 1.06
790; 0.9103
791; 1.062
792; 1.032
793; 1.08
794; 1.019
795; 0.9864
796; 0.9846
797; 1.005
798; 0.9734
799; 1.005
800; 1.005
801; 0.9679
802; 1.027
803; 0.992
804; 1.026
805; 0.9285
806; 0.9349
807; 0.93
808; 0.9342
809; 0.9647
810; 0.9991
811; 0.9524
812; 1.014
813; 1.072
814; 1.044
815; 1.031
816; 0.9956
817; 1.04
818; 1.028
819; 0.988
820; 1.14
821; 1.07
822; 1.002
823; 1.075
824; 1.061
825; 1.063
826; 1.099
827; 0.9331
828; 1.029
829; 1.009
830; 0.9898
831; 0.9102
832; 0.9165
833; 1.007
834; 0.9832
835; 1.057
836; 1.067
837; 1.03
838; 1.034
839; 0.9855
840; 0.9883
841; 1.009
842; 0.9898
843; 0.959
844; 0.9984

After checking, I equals 1.03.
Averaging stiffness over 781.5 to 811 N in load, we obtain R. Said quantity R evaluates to 0.998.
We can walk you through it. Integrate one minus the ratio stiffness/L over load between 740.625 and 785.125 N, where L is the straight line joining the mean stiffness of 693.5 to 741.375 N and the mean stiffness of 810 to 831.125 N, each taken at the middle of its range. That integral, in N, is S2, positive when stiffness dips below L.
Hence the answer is 1.6 N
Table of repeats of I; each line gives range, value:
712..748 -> 1.13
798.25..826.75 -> 1.01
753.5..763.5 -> 1.08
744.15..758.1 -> 1.09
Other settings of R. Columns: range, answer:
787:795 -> 1.02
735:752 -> 1.11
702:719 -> 1.16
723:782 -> 1.08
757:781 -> 1.03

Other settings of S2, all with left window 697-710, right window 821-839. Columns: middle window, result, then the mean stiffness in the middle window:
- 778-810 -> 1.78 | 0.999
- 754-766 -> 0.17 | 1.08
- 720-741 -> -0.02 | 1.13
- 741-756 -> 0.12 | 1.1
